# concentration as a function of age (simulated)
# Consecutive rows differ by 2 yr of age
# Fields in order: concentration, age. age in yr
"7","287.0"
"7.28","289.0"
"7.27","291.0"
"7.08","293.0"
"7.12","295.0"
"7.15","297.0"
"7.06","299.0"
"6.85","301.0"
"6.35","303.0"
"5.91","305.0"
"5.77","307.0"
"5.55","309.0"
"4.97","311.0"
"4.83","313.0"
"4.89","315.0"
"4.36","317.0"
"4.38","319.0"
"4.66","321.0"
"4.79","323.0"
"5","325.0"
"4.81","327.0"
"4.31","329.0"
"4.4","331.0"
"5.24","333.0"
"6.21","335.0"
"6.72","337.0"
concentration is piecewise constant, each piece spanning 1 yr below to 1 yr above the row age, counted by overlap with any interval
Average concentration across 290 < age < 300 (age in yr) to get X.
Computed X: 7.14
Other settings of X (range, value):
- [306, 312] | 5.43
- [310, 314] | 4.9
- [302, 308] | 6.01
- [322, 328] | 4.87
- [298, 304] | 6.75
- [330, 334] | 4.82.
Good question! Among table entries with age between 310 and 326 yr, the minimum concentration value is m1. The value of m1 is 4.36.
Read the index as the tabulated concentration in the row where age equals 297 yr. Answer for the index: 7.15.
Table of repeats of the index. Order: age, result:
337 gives 6.72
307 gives 5.77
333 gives 5.24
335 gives 6.21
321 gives 4.66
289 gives 7.28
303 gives 6.35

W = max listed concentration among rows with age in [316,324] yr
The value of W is 4.79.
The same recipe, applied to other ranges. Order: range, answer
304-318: 5.91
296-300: 7.15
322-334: 5.24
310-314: 4.97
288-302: 7.28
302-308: 6.35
